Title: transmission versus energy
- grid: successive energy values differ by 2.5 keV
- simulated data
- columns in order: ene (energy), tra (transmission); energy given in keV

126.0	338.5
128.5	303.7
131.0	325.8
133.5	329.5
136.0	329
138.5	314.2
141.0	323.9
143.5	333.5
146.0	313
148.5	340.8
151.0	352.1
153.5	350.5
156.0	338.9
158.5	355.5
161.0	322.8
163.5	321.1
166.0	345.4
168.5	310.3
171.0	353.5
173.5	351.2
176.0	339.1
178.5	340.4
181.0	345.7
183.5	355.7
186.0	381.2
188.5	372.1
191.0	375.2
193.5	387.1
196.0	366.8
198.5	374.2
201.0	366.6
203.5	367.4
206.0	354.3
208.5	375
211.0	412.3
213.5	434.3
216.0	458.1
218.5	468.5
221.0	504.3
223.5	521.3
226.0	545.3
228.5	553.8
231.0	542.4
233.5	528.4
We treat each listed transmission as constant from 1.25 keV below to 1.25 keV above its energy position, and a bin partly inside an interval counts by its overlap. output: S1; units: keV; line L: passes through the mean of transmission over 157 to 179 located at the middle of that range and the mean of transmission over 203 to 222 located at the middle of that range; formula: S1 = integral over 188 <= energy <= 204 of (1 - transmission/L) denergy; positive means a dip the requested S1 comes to 0.7 keV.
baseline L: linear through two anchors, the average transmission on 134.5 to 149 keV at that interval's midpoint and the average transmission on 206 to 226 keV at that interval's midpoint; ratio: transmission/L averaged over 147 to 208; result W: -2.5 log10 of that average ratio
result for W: 0.10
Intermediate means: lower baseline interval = 325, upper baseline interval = 453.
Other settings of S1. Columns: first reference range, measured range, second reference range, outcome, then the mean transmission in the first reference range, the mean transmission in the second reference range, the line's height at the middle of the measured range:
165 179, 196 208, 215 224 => 1.82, 340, 486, 432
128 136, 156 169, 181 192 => 0.56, 323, 368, 348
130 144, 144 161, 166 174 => -0.44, 326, 338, 332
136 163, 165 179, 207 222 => 1.16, 334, 440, 370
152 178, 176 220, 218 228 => 5.56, 339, 516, 440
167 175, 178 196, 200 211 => -0.65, 339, 371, 354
